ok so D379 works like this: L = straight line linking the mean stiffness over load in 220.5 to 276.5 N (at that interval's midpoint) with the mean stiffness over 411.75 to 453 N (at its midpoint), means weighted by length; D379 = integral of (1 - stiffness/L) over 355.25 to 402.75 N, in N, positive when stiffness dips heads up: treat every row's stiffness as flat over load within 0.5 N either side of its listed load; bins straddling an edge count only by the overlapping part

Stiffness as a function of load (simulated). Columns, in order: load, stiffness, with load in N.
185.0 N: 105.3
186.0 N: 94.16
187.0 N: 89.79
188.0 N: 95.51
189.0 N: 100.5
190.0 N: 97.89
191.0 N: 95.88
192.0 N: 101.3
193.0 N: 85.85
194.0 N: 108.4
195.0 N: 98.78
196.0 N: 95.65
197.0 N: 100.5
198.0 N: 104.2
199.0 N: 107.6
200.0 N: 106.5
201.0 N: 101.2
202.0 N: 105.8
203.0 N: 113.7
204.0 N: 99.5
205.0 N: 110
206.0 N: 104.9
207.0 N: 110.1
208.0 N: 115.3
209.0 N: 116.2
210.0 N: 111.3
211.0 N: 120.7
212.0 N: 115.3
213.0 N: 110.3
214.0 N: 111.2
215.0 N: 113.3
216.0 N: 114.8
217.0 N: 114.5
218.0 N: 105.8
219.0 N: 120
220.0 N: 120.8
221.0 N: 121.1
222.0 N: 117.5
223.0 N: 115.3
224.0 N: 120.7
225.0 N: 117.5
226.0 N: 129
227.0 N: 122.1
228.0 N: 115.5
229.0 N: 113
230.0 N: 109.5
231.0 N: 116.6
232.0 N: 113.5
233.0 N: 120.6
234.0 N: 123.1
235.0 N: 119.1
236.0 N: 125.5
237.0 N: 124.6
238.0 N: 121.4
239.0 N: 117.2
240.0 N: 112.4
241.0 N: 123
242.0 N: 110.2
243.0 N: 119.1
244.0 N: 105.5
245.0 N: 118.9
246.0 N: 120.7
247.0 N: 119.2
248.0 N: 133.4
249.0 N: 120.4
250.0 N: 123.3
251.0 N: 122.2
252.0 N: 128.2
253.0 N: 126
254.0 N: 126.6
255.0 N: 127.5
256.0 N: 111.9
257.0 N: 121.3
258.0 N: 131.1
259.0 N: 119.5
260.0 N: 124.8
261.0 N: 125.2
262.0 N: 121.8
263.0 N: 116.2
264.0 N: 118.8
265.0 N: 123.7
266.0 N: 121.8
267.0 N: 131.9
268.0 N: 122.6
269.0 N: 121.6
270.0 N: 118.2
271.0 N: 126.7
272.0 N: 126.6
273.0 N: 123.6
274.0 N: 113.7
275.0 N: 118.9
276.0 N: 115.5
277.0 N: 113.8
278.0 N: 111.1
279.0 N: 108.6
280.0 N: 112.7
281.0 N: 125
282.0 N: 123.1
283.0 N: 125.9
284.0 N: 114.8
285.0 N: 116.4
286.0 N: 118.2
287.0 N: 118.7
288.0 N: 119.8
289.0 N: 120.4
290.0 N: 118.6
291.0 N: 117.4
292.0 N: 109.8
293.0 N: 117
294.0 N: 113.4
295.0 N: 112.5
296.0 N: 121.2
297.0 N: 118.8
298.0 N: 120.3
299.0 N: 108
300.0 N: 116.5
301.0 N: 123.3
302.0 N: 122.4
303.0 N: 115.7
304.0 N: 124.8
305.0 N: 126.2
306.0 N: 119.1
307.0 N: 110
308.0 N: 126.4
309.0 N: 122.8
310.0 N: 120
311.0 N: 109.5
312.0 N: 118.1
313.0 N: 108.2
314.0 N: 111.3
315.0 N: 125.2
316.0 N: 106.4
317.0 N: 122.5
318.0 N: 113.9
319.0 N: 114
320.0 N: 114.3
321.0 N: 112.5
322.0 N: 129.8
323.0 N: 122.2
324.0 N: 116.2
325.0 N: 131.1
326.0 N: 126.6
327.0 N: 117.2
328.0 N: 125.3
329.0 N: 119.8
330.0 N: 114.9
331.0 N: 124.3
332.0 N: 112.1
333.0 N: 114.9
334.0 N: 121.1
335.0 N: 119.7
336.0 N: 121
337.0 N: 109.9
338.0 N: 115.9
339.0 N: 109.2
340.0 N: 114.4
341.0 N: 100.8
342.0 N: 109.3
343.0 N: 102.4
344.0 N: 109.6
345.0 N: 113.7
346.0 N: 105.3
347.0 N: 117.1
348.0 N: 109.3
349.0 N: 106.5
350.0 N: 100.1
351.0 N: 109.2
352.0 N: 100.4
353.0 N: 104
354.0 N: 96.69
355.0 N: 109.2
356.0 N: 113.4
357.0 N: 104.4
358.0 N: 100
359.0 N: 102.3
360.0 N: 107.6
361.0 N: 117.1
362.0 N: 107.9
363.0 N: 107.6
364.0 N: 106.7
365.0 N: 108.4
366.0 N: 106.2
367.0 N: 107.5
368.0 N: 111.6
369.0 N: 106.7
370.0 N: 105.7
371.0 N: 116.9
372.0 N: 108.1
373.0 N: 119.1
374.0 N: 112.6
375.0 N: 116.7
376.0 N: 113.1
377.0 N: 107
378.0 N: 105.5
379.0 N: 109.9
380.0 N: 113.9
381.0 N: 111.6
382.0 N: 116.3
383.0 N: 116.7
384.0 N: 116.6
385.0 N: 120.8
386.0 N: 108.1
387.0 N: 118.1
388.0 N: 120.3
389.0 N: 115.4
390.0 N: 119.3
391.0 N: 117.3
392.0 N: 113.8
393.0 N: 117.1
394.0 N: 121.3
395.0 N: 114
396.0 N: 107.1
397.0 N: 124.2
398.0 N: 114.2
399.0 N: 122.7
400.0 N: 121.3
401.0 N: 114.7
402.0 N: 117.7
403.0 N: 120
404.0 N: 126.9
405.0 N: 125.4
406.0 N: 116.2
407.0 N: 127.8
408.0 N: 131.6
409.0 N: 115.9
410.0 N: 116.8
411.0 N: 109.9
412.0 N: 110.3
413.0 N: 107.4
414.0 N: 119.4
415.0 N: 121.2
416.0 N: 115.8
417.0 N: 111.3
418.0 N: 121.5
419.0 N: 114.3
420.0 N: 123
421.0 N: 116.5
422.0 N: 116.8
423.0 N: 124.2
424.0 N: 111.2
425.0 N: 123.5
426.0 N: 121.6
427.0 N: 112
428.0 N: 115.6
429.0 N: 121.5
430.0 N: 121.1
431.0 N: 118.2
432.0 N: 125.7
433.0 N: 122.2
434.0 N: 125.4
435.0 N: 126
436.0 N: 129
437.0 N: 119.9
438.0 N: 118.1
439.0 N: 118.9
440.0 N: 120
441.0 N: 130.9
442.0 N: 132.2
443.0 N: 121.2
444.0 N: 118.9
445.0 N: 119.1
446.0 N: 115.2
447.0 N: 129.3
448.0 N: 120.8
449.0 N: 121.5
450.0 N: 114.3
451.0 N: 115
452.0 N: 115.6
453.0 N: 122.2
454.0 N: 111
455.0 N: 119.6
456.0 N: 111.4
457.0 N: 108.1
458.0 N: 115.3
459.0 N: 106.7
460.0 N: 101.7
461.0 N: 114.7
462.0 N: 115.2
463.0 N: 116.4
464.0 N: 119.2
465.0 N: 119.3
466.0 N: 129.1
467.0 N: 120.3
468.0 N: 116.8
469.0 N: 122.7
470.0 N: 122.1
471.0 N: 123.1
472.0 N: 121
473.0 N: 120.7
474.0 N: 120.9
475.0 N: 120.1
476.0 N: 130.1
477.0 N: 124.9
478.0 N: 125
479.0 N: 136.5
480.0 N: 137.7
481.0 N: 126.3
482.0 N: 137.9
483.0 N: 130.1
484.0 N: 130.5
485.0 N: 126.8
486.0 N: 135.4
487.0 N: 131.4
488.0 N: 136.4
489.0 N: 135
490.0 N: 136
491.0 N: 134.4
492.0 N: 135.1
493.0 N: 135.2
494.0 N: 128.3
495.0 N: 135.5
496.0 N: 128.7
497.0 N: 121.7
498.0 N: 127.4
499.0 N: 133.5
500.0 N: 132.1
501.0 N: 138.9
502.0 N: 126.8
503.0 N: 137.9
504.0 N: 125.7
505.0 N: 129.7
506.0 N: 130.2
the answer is 2.8 N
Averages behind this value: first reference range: 121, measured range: 113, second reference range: 120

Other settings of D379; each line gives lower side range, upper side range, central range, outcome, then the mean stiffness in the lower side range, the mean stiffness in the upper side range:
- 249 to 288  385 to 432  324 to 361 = 2.4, 121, 118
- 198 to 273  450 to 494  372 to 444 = 2.3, 118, 124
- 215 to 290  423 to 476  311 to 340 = 0.5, 120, 119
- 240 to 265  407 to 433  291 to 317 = 0.7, 121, 118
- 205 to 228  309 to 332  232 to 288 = -1.8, 116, 118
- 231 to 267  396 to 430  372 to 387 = 0.7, 121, 118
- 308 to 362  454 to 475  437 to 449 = -0.6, 113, 117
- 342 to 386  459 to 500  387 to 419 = -0.8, 109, 126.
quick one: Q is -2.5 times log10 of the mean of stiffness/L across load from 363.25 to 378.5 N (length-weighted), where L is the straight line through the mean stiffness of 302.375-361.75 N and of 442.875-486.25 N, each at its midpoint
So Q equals 0.057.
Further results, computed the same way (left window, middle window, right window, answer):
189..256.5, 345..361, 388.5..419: 0.10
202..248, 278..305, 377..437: -0.01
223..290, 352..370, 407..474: 0.12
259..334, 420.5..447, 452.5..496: 0.02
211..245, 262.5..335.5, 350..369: -0.07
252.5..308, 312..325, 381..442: 0.02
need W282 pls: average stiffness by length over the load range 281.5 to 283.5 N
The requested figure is 124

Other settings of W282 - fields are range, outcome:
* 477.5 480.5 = 133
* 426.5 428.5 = 114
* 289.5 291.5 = 118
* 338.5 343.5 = 107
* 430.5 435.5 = 124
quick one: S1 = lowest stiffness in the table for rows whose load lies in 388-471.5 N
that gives 101.7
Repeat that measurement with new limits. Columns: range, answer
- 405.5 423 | 107.4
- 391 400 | 107.1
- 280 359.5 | 96.69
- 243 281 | 105.5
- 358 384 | 100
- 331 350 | 100.1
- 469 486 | 120.1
